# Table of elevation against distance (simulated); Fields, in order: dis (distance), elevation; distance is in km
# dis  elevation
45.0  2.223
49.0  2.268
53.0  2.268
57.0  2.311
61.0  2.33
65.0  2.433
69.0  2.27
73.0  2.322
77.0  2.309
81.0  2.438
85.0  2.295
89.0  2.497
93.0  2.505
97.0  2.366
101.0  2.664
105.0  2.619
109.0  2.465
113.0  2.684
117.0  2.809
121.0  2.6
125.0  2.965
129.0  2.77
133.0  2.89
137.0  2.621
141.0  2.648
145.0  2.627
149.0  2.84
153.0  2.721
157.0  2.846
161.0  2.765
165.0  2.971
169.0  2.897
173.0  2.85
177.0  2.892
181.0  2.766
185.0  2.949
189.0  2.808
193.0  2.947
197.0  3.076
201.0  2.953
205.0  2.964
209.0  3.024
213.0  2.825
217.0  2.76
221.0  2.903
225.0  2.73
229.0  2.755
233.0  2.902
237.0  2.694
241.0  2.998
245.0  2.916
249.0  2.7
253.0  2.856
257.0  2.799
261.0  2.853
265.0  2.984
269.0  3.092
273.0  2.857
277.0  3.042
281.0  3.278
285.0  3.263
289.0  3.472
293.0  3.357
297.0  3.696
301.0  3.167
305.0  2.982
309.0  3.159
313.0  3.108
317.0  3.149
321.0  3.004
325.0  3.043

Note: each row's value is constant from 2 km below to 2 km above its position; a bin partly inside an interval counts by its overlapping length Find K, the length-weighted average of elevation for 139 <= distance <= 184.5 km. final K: 2.81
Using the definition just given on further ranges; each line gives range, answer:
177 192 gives 2.85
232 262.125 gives 2.84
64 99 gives 2.38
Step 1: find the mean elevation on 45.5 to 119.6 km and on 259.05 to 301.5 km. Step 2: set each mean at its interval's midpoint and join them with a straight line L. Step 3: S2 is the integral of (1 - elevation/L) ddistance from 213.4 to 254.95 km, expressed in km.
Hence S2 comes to 2.62 km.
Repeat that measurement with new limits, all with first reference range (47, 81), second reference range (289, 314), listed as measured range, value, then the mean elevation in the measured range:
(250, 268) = 1.3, 2.88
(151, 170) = -0.9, 2.84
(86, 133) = -2.5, 2.64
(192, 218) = -0.5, 2.94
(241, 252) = 0.7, 2.85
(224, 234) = 0.6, 2.79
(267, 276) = 0.5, 2.98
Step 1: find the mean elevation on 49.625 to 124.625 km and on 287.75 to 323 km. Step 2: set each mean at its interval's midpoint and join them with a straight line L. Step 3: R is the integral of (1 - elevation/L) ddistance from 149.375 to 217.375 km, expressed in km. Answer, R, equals -2.09 km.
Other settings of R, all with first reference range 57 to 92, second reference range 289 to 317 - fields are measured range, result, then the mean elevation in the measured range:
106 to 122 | -0.8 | 2.64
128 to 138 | -0.7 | 2.77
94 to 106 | -0.4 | 2.54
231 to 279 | 2.8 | 2.89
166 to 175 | -0.5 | 2.88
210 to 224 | 0.4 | 2.84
